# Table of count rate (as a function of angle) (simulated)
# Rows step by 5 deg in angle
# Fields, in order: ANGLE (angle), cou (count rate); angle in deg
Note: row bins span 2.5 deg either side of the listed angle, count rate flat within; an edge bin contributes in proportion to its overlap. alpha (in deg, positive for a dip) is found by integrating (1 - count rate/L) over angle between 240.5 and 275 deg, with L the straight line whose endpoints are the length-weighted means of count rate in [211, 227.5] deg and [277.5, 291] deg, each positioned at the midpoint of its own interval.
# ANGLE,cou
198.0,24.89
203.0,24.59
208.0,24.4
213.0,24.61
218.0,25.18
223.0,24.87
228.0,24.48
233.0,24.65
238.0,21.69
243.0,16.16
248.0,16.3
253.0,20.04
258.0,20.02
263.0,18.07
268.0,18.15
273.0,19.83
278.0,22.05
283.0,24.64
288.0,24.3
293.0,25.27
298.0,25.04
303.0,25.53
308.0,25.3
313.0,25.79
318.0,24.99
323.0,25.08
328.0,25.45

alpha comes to 8.5 deg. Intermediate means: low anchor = 24.8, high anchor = 24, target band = 18.3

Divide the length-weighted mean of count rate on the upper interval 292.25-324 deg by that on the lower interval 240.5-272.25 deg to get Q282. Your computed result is 1.4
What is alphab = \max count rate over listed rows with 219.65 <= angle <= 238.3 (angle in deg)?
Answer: 24.87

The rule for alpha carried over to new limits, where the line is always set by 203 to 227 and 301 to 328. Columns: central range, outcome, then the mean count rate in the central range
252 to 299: 6.4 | 21.7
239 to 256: 4.8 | 17.9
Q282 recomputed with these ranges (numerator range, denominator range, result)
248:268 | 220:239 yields 0.78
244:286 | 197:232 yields 0.80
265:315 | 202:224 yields 0.95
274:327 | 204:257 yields 1.11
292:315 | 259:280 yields 1.30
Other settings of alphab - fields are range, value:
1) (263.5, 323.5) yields 25.79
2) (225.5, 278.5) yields 24.65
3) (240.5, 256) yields 20.04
